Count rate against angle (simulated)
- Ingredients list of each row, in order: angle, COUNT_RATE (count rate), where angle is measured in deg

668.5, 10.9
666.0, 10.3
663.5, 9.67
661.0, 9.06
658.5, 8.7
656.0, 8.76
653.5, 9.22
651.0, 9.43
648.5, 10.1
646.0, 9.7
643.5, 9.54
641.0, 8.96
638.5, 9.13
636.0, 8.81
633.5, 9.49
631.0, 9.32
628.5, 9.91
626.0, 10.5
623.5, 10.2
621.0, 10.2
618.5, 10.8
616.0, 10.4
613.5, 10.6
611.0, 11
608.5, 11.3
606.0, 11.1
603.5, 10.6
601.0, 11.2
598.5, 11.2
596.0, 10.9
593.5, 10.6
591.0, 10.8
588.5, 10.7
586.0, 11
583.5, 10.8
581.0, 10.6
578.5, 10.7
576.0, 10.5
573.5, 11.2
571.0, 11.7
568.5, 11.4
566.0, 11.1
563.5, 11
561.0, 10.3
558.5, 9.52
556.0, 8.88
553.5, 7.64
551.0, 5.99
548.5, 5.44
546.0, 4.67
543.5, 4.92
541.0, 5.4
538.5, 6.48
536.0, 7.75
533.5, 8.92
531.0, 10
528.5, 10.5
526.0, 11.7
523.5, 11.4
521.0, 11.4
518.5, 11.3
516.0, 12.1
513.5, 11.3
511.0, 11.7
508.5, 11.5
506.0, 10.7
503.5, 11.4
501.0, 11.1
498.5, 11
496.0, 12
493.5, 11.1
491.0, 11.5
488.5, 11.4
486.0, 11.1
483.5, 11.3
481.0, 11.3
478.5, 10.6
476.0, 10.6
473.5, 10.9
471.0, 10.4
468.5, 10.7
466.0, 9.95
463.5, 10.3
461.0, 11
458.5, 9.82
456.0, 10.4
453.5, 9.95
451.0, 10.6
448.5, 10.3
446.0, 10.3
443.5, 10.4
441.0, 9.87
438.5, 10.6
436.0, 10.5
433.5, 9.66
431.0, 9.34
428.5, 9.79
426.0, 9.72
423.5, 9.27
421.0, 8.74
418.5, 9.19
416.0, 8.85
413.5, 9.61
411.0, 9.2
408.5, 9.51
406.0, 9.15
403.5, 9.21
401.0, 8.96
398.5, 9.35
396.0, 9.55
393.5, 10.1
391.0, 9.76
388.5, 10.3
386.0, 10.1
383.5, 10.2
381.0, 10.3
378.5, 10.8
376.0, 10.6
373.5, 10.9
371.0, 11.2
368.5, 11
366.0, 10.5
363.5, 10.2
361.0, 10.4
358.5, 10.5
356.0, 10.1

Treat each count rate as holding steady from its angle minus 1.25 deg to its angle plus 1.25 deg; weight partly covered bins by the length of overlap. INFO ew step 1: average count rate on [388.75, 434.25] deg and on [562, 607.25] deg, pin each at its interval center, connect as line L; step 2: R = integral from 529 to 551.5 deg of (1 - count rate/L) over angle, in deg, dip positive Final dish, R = 8.0 deg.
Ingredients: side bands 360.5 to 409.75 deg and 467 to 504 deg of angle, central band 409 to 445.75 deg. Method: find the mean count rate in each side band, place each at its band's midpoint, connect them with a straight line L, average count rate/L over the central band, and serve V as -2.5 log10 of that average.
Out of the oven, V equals 0.09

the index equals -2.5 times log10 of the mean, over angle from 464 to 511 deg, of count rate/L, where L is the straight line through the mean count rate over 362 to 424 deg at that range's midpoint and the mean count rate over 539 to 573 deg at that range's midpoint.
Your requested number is -0.22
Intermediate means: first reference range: 9.87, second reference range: 8.33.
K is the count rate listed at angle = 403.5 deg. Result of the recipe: 9.21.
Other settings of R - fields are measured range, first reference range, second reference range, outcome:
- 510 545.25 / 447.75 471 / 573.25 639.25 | 2.93 deg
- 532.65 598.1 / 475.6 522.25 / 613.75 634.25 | 8.79 deg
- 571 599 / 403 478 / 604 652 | -2.32 deg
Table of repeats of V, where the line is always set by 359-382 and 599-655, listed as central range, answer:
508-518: -0.129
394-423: 0.146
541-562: 0.409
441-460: 0.025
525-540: 0.131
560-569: -0.073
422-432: 0.110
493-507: -0.087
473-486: -0.056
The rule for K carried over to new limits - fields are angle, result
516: 12.1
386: 10.1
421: 8.74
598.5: 11.2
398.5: 9.35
